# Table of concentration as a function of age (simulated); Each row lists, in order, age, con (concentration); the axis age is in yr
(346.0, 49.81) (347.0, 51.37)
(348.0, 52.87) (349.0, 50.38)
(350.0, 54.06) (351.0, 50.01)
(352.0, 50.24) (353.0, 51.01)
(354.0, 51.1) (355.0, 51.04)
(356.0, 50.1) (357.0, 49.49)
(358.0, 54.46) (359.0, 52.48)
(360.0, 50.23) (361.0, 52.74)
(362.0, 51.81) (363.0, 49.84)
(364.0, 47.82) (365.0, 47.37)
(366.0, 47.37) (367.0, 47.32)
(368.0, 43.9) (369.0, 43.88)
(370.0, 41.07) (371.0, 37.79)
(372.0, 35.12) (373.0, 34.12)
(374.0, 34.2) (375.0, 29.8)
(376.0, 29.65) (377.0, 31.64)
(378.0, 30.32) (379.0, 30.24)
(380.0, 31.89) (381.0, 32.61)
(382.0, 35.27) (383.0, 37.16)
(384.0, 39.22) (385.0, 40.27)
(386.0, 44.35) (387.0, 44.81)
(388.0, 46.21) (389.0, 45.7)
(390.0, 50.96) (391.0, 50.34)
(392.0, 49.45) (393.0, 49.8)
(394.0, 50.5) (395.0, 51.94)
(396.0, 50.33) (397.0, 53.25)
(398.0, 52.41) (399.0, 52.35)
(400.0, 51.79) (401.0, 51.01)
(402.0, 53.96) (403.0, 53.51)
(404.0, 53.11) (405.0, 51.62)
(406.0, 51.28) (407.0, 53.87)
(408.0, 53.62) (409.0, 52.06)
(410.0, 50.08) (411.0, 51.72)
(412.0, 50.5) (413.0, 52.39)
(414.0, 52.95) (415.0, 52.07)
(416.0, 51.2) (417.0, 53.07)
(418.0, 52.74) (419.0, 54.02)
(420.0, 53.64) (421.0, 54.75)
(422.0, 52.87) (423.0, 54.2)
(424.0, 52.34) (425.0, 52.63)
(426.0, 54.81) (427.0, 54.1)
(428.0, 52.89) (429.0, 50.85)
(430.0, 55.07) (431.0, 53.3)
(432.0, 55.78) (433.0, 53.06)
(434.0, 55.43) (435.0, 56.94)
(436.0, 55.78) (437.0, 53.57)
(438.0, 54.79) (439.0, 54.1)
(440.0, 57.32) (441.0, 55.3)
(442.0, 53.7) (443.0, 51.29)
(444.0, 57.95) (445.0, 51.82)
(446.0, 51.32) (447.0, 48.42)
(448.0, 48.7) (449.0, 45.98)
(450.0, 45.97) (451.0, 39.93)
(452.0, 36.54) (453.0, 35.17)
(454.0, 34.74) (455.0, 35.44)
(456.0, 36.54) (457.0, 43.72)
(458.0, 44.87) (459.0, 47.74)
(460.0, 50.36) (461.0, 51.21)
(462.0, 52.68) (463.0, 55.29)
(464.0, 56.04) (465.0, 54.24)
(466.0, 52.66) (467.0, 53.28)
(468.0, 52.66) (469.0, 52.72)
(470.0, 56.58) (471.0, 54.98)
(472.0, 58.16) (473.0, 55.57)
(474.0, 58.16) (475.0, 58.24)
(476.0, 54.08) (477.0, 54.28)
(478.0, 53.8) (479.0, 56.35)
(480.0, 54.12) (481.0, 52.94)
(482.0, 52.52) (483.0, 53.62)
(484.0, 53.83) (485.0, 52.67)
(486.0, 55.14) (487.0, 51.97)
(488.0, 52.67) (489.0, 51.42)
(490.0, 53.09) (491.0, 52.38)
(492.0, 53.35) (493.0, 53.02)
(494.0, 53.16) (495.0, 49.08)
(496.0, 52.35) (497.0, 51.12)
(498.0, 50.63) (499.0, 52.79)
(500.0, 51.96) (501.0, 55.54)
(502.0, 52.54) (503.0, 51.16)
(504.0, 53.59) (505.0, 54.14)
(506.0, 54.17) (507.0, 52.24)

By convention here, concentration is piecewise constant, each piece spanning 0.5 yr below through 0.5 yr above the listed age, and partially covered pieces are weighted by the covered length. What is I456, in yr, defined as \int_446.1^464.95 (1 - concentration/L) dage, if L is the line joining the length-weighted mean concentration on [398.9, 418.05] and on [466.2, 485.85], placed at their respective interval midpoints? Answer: 3.0 yr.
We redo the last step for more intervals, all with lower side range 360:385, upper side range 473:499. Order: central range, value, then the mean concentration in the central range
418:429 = -1.86 yr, 53.5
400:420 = -3.77 yr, 52.4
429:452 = -2.11 yr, 52.1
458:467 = -0.29 yr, 52.1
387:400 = -2.48 yr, 50.1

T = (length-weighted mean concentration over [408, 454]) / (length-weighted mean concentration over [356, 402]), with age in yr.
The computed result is 1.17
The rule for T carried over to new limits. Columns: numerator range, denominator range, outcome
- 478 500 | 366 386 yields 1.44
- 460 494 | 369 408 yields 1.23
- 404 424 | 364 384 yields 1.41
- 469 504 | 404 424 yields 1.02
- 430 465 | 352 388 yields 1.17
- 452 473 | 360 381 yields 1.22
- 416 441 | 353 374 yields 1.16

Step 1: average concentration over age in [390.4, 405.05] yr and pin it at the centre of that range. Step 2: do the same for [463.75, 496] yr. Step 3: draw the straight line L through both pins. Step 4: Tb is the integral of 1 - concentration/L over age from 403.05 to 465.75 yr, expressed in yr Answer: 2.0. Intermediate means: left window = 51.7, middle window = 51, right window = 53.9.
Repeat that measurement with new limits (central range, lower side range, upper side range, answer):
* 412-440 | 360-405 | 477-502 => -3.48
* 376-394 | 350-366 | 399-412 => 3.84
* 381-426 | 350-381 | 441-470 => -4.49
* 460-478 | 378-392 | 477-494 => -1.18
